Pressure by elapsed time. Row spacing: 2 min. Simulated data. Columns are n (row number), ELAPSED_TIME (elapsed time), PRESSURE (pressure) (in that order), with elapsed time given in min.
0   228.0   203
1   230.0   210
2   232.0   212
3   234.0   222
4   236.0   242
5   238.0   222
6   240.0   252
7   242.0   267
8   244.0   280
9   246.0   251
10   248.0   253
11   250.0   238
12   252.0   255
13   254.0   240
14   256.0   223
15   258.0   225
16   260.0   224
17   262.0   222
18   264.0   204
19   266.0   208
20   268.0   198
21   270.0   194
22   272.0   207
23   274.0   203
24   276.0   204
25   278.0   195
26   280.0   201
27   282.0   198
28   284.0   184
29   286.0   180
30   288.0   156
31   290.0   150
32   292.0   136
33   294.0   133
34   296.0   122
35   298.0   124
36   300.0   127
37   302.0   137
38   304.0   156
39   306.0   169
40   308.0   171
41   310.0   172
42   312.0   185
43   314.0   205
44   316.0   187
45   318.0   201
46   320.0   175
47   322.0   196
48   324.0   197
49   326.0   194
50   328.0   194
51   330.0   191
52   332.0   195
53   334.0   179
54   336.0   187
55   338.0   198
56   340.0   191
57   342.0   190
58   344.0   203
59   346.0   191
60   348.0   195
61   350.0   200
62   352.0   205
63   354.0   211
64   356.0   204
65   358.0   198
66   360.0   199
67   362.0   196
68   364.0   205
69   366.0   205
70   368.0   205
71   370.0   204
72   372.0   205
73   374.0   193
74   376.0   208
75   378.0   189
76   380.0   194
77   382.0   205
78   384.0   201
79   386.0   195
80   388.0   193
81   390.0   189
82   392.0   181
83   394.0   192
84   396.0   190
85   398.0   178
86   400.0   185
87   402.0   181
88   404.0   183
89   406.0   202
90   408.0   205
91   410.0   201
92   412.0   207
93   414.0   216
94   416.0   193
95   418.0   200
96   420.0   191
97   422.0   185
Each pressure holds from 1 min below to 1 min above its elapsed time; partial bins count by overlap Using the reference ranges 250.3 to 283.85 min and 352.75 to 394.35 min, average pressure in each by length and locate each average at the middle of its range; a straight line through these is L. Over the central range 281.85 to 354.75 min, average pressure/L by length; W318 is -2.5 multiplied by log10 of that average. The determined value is 0.16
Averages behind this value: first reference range 212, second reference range 199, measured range 178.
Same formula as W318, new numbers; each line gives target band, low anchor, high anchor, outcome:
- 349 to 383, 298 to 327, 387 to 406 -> -0.11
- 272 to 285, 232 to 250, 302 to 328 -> 0.08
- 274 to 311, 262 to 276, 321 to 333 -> 0.22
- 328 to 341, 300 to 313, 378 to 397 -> -0.11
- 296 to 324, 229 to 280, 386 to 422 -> 0.25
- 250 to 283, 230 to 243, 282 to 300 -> -0.14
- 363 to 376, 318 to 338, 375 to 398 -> -0.06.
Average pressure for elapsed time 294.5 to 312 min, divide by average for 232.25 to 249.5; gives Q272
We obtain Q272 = 0.6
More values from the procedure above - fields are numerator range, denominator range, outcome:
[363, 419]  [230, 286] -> 0.89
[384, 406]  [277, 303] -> 1.20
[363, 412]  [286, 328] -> 1.18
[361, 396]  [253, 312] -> 1.09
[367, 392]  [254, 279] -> 0.94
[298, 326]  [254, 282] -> 0.83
